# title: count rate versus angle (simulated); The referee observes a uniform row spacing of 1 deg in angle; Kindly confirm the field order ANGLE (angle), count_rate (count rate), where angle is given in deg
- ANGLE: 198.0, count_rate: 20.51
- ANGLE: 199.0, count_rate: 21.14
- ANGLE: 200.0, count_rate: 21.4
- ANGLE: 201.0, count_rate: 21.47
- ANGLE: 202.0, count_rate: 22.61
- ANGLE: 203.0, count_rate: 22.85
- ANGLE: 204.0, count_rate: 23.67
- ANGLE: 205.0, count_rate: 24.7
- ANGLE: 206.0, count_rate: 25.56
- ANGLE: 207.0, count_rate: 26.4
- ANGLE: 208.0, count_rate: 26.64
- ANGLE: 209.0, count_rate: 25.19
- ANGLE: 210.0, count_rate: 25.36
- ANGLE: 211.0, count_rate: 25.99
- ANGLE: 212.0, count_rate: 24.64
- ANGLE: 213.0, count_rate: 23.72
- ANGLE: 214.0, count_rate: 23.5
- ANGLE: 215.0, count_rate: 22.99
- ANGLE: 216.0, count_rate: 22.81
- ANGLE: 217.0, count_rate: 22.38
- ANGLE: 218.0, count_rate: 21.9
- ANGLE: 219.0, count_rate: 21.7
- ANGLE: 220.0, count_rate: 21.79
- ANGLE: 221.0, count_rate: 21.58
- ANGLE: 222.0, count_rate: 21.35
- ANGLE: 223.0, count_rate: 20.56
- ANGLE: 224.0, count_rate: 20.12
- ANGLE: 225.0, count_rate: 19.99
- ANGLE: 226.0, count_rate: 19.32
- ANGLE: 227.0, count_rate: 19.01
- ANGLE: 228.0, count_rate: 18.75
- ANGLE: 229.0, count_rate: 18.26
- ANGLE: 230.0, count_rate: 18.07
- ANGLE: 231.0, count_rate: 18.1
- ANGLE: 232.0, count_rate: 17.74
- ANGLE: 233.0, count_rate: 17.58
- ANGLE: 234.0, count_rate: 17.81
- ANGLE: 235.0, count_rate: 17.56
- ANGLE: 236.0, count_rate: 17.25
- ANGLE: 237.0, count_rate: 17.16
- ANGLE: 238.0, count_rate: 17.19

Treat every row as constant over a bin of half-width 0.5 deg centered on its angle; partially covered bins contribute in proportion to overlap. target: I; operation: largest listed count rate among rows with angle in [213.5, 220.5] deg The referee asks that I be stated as 23.5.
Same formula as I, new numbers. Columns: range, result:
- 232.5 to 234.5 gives 17.81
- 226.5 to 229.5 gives 19.01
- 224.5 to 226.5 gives 19.99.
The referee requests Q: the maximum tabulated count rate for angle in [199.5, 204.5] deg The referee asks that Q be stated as 23.67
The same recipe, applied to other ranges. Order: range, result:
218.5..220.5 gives 21.79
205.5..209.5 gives 26.64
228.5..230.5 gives 18.26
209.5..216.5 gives 25.99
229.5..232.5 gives 18.1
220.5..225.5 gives 21.58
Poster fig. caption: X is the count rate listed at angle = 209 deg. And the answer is 25.19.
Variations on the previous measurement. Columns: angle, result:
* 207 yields 26.4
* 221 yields 21.58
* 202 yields 22.61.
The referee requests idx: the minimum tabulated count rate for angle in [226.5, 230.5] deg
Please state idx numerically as 18.07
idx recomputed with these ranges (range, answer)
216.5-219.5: 21.7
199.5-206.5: 21.4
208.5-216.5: 22.81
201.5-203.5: 22.61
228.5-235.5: 17.56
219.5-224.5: 20.12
